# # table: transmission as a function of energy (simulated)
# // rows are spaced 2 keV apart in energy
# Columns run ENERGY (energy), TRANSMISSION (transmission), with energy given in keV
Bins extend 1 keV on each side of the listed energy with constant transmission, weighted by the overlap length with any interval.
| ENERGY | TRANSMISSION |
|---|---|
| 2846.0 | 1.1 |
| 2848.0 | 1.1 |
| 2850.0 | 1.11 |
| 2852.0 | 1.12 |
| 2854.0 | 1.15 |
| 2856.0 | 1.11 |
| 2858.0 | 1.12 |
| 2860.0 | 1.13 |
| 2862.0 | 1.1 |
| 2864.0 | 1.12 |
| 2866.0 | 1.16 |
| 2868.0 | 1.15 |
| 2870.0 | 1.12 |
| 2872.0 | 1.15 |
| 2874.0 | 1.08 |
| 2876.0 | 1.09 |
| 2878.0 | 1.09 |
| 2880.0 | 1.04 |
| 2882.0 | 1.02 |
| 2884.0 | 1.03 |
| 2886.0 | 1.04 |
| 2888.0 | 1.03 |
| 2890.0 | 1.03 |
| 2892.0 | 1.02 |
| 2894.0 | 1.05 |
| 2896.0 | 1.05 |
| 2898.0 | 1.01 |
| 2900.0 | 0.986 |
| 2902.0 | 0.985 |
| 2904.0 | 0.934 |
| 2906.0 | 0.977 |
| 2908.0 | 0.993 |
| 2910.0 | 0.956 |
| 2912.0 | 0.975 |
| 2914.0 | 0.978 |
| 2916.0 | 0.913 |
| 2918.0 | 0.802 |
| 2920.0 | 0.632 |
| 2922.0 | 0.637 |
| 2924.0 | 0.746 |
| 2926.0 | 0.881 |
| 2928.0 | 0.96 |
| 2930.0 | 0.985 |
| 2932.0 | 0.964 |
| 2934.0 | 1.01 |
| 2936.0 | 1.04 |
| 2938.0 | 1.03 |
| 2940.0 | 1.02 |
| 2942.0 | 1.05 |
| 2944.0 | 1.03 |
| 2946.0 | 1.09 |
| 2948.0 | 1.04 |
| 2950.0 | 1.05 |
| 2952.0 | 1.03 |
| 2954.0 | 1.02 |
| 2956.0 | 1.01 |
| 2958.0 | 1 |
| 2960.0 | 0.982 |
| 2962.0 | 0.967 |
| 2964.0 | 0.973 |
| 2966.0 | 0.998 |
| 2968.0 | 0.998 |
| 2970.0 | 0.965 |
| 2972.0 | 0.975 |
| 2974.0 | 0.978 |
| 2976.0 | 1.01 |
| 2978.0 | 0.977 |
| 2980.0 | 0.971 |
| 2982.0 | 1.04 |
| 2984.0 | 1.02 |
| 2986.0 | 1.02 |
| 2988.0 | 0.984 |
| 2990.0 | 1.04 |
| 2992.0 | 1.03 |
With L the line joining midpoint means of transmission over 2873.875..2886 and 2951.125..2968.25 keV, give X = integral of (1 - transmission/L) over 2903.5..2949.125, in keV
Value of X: 3.6 keV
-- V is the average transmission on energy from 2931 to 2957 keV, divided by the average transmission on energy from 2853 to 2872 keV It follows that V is 0.9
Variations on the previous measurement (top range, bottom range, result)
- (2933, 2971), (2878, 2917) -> 1.01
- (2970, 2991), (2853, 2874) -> 0.89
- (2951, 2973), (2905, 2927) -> 1.15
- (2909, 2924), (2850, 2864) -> 0.75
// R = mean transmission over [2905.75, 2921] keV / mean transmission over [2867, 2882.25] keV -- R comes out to 0.82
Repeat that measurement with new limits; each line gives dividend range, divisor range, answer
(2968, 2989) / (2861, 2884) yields 0.90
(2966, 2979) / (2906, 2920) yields 1.07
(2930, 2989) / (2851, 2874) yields 0.89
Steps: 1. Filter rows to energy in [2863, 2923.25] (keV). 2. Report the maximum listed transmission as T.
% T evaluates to 1.16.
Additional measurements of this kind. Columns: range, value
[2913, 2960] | 1.09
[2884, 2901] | 1.05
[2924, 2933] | 0.985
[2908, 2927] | 0.993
